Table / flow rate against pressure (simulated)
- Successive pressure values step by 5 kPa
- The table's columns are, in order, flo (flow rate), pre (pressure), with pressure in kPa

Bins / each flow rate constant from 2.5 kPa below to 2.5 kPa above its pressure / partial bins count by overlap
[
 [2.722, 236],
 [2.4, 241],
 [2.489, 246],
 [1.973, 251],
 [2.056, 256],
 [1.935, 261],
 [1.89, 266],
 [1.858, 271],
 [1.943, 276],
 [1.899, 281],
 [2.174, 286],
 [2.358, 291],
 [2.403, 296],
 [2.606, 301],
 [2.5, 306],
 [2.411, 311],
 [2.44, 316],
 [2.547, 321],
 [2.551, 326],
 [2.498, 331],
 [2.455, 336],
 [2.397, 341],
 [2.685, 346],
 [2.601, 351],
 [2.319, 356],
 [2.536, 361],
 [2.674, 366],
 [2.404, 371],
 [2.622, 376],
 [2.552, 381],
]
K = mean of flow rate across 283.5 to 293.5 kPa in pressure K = 2.27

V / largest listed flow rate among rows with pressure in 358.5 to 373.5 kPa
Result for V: 2.674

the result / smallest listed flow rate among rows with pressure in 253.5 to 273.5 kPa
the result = 1.858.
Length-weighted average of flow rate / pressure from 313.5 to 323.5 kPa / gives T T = 2.49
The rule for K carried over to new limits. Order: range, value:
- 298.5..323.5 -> 2.5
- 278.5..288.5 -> 2.04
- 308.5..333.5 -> 2.49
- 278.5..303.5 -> 2.29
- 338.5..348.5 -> 2.54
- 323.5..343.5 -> 2.48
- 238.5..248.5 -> 2.44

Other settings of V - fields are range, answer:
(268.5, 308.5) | 2.606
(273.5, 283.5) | 1.943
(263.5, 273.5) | 1.89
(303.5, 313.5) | 2.5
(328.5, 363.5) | 2.685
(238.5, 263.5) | 2.489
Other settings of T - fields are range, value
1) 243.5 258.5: 2.17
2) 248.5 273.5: 1.94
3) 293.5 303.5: 2.5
